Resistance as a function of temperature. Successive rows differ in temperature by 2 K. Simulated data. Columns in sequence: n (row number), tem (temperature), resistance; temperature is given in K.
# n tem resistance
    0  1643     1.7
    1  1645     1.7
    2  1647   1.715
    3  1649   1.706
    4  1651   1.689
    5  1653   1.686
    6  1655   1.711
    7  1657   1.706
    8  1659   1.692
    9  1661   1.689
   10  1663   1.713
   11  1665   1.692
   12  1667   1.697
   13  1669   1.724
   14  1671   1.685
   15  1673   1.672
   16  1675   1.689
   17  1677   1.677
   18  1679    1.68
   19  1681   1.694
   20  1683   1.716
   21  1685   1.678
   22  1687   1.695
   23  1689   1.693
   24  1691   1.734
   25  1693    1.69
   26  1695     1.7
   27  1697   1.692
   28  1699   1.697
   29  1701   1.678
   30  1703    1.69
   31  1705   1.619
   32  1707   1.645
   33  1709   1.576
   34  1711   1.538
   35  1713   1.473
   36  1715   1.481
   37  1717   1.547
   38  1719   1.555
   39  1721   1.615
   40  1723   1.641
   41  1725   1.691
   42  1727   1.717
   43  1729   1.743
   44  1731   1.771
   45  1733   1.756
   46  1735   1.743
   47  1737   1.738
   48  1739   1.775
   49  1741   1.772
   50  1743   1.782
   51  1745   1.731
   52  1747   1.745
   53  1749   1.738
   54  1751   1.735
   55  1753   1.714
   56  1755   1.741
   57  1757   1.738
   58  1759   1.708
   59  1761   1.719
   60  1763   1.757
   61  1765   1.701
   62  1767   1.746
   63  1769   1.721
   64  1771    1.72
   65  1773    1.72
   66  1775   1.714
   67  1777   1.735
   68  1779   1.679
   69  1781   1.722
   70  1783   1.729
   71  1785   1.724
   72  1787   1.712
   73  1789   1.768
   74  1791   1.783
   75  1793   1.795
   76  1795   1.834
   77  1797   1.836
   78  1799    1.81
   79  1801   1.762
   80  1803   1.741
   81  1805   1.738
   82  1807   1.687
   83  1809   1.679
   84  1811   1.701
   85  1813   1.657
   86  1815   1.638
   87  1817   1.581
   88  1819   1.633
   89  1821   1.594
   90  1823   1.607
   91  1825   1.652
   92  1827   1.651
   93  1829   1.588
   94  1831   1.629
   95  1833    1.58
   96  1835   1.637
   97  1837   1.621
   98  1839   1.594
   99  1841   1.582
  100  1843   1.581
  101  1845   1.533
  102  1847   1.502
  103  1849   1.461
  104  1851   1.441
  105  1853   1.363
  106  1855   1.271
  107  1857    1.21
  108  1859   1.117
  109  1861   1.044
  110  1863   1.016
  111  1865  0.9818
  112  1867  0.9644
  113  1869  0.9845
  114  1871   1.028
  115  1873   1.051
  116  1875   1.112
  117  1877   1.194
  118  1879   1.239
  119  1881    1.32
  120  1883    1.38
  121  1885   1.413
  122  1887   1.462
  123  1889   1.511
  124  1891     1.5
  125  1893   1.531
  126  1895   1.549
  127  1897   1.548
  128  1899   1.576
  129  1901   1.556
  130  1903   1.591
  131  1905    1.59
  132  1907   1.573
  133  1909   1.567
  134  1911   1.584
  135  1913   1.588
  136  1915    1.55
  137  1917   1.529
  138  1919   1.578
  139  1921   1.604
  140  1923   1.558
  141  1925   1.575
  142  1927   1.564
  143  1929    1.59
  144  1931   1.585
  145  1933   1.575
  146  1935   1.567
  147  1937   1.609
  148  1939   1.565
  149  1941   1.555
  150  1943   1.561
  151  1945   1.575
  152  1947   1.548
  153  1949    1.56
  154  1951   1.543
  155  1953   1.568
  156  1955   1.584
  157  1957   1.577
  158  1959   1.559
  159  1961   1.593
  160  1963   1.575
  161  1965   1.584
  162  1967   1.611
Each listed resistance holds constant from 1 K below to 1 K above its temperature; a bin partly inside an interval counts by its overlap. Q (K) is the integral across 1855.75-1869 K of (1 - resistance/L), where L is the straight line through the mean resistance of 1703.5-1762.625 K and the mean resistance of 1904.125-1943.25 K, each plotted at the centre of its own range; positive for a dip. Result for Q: 4.6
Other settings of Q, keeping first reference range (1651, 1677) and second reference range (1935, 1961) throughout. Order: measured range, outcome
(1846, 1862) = 3.1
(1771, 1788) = -0.8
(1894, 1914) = 0.2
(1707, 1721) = 1.1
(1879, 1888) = 1.2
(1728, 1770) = -2.1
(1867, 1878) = 3.7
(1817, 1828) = 0.0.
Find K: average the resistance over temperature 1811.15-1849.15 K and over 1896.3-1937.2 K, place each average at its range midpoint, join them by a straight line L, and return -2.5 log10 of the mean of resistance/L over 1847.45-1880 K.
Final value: 0.342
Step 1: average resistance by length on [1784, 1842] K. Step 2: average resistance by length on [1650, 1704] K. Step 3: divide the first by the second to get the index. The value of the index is 1.0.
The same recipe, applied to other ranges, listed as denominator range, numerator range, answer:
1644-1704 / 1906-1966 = 0.93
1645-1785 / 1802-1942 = 0.87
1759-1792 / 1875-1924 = 0.87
